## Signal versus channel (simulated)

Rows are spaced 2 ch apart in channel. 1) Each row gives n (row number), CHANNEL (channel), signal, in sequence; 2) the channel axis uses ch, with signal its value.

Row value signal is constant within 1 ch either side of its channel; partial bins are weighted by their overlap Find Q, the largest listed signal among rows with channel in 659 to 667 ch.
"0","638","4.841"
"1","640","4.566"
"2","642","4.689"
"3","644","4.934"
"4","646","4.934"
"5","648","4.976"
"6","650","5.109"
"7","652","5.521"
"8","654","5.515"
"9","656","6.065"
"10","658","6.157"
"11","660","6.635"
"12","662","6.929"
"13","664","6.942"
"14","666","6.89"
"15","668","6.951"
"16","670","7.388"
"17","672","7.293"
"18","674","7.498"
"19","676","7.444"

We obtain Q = 6.942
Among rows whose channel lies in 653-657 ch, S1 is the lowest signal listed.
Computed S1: 5.515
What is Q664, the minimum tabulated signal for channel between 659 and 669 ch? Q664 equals 6.635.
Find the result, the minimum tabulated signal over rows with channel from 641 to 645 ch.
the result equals 4.689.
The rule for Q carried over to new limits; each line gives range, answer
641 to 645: 4.934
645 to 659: 6.157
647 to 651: 5.109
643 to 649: 4.976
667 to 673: 7.388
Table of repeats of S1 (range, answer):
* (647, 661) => 4.976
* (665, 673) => 6.89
